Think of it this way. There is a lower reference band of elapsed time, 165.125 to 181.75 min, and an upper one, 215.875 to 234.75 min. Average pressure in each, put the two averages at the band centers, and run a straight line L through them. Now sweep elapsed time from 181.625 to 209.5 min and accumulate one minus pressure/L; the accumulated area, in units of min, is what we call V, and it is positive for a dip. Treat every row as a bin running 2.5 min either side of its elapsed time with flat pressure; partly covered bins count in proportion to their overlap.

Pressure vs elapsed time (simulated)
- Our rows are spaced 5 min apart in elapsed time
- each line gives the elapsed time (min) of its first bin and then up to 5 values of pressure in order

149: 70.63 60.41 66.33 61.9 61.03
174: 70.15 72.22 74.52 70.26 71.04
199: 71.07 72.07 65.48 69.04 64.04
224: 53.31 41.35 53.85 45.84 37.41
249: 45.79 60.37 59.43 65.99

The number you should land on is -4.4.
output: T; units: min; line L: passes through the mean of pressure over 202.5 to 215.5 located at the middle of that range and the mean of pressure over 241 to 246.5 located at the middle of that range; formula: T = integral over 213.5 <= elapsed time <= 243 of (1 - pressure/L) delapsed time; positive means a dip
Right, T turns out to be -0.6 min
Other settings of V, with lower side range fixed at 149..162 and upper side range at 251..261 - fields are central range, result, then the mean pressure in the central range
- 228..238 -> 2.0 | 48.3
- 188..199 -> -1.4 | 70.8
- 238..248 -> 3.1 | 41.6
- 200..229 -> -0.7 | 63.1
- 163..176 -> -0.1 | 64.4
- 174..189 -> -2.1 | 72.3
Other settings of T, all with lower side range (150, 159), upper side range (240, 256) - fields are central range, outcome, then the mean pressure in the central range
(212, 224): -2.53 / 63.7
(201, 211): -2.62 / 69.1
